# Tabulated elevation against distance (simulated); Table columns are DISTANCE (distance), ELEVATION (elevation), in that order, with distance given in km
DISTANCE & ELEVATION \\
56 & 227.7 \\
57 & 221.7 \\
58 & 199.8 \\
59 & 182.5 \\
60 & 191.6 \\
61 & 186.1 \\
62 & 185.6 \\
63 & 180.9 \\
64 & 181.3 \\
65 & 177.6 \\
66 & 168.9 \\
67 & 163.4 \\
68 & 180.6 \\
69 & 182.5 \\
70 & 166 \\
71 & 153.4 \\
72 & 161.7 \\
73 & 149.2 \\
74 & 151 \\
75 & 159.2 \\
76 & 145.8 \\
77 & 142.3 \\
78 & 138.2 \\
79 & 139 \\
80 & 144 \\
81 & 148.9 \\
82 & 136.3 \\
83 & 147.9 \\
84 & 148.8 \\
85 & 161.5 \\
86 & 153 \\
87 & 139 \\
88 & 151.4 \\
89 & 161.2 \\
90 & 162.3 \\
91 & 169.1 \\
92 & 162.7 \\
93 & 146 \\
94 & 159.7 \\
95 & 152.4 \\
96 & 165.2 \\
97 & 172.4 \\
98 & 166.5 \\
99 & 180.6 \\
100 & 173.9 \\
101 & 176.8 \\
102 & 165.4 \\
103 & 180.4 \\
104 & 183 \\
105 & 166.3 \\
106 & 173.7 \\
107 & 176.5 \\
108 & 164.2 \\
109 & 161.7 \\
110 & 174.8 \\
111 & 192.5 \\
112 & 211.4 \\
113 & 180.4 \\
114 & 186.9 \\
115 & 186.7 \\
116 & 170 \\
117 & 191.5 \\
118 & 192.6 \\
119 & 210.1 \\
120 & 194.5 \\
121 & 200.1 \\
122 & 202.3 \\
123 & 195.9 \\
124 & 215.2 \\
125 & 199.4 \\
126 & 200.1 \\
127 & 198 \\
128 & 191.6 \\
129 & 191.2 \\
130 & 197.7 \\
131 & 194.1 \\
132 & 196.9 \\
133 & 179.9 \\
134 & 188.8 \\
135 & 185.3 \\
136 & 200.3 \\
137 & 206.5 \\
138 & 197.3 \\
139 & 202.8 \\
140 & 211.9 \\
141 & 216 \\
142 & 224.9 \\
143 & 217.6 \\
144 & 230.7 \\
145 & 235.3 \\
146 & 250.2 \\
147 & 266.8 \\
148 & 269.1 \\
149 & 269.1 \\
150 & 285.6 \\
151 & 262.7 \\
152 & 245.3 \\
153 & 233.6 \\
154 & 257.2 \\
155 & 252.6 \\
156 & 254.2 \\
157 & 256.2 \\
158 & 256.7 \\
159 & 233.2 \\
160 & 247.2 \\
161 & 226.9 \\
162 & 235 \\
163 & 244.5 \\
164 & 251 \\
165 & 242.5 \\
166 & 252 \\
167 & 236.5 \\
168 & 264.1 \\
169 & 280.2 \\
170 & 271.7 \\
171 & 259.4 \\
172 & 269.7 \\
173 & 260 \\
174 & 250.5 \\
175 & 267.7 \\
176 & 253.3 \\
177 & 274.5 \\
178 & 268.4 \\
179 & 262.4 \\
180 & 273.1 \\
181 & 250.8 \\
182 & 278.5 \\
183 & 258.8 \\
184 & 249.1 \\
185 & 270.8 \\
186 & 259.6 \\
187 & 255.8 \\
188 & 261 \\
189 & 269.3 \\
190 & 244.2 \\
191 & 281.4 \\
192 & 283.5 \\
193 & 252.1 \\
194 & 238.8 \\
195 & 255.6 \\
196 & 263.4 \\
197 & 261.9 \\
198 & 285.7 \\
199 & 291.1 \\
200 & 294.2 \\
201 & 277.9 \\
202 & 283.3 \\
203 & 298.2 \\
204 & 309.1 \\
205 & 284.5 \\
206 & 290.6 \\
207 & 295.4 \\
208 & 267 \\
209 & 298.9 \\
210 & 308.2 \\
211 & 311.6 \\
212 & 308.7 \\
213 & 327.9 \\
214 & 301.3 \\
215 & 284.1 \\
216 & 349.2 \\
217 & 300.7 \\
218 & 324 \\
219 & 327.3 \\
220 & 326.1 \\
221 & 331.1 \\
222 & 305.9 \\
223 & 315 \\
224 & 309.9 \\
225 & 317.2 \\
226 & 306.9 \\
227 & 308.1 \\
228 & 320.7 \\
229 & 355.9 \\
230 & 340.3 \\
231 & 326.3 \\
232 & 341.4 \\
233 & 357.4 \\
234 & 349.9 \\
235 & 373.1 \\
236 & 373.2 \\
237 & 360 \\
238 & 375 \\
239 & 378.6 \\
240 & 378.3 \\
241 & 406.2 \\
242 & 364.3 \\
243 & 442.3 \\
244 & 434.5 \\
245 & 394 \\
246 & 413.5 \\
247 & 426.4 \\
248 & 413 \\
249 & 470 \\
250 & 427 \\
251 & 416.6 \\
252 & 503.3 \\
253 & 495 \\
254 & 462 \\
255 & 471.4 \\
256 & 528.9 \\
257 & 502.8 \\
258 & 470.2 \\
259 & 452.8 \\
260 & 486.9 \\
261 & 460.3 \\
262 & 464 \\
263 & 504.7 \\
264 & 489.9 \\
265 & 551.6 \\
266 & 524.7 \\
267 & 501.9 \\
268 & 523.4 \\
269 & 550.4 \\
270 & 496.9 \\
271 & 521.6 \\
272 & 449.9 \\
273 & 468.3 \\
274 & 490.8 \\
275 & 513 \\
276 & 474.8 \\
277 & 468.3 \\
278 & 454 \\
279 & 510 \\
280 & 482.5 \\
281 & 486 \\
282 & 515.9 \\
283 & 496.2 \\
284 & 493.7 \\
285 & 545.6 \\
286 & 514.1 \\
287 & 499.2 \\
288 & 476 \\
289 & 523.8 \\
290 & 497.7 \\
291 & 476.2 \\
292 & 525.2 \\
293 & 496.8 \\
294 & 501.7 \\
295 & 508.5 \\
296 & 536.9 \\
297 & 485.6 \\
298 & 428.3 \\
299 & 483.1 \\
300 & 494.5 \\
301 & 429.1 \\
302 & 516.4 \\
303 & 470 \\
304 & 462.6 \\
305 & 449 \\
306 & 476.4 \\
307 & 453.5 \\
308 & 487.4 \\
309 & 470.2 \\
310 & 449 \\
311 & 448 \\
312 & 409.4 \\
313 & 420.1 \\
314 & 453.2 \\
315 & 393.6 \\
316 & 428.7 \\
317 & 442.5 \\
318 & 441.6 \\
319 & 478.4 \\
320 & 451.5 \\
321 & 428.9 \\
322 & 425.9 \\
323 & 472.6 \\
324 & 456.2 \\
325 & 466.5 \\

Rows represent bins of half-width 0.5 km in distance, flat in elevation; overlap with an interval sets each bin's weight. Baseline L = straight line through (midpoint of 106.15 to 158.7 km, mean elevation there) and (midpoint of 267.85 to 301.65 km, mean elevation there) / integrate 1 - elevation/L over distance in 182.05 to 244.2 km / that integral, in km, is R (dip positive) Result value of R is 8.9 km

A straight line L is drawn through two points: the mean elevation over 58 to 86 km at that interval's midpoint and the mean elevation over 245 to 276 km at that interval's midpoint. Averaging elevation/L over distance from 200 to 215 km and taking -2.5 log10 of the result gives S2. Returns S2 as 0.30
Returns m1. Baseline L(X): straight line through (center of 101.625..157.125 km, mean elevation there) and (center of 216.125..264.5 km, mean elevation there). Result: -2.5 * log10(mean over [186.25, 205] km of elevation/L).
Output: 0.17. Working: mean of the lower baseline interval 208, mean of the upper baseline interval 396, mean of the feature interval 273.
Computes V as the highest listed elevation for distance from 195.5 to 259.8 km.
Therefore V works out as 528.9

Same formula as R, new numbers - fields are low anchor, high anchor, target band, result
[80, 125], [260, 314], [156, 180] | 2.5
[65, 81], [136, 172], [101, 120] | 1.5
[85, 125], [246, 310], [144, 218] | 9.7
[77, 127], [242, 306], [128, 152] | 2.1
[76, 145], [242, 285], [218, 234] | 3.1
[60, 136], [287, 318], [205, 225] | 2.0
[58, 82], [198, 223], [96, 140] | 5.0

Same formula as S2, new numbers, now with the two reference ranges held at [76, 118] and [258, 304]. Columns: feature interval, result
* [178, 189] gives 0.213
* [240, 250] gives 0.033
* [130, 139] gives 0.192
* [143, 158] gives 0.029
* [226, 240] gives 0.167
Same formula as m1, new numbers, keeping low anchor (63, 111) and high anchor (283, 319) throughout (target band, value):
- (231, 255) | -0.04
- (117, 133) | 0.10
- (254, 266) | -0.18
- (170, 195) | 0.15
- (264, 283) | -0.15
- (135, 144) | 0.14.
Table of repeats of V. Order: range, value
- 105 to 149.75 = 269.1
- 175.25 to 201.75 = 294.2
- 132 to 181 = 285.6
